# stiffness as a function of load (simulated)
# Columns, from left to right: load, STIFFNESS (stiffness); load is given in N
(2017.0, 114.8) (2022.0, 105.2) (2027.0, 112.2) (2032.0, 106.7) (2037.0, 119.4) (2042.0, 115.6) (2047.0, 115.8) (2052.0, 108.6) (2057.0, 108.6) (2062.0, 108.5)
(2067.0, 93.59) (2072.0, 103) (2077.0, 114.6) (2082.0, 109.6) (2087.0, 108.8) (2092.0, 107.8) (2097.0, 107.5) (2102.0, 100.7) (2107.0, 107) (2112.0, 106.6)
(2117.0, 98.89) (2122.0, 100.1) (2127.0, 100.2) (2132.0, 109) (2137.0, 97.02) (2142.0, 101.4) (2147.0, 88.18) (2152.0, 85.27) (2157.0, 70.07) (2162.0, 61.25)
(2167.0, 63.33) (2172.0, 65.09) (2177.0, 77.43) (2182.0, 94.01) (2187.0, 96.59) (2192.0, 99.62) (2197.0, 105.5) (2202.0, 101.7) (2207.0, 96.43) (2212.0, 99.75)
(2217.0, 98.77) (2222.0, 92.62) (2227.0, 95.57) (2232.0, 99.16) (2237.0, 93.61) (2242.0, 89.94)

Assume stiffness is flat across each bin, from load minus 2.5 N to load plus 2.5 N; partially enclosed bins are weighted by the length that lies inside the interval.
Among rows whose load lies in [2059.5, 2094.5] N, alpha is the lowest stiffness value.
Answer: 93.59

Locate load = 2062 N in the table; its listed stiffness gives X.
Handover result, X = 108.5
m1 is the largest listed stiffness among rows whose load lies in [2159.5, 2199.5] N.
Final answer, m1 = 105.5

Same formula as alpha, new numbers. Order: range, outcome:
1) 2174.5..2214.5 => 77.43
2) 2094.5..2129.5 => 98.89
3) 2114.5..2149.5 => 88.18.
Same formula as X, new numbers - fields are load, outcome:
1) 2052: 108.6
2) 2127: 100.2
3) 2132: 109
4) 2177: 77.43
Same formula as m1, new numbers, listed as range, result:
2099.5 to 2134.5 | 109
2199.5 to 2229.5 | 101.7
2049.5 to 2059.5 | 108.6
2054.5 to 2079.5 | 114.6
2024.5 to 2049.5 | 119.4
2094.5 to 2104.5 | 107.5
